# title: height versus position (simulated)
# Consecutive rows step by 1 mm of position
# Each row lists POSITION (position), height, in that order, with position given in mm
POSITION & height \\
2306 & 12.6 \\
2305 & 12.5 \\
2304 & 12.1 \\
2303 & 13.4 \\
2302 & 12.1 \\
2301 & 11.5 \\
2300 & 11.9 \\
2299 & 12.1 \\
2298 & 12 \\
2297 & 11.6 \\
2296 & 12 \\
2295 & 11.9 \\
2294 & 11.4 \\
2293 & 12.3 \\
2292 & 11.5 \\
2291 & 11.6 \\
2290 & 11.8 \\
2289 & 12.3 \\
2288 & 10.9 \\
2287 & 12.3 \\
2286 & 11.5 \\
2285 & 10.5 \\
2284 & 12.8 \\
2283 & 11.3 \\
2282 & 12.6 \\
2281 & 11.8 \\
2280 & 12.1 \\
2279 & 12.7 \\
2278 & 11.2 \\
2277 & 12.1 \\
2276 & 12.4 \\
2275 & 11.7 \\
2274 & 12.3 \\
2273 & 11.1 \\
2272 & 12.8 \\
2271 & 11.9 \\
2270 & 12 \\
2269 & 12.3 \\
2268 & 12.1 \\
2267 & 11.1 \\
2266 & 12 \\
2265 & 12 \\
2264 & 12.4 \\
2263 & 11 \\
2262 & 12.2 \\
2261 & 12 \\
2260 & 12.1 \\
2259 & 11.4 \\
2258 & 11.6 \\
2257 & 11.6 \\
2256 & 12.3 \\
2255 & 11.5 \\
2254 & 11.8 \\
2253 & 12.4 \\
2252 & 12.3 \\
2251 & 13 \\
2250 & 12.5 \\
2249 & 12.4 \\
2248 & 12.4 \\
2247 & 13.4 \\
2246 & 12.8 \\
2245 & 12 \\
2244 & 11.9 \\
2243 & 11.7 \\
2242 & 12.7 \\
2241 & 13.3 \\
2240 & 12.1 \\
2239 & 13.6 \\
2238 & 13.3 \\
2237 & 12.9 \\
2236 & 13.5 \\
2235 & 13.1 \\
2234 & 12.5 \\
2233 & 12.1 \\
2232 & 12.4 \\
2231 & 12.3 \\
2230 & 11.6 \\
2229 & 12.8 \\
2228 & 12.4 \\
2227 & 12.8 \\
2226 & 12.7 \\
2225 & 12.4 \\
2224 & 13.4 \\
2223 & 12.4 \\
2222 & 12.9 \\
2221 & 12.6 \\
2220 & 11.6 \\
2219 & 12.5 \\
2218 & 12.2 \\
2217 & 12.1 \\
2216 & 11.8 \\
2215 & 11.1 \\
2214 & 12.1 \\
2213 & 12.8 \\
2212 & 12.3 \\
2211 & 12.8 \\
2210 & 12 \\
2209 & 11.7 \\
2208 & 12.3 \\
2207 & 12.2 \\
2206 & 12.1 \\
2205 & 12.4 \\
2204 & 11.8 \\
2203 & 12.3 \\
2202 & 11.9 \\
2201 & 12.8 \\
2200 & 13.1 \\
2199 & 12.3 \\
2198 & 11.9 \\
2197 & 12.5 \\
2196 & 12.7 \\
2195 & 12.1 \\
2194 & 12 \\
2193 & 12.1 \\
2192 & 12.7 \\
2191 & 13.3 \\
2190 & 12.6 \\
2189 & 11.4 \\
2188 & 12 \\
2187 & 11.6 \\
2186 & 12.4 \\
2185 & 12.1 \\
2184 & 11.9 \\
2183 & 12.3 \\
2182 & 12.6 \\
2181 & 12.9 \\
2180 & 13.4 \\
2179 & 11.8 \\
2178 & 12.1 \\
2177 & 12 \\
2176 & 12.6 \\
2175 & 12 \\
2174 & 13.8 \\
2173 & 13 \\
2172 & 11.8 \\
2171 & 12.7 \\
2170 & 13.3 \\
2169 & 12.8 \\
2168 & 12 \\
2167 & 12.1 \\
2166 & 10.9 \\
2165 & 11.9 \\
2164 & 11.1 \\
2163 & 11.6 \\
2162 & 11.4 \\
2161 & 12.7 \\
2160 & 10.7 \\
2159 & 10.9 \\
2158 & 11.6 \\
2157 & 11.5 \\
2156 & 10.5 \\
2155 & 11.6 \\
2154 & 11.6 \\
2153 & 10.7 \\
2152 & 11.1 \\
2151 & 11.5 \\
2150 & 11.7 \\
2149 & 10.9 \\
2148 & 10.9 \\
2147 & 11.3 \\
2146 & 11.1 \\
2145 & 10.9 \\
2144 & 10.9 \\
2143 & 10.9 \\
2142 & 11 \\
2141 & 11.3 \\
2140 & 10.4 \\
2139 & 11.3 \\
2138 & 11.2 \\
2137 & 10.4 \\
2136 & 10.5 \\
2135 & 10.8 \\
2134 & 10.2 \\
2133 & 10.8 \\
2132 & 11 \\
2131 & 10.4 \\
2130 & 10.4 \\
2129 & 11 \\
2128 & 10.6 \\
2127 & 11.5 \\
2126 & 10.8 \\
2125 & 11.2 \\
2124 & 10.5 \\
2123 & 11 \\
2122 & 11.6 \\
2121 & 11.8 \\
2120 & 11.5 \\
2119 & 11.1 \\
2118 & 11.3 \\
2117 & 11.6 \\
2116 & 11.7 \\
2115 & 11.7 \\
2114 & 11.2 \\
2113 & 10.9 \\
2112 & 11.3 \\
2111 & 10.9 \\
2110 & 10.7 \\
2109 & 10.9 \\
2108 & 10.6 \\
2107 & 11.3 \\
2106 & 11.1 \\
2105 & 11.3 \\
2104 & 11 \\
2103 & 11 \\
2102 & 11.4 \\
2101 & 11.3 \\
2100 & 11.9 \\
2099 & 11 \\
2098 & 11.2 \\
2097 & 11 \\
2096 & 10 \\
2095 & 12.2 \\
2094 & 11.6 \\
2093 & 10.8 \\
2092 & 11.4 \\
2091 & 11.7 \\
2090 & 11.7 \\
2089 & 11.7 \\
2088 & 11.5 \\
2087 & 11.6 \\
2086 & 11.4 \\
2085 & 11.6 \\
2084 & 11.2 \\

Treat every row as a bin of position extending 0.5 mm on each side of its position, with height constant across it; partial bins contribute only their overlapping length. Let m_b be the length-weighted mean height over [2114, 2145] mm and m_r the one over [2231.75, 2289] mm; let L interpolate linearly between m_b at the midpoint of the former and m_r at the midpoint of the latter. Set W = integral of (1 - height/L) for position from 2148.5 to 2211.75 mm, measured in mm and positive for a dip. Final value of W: -3.3 mm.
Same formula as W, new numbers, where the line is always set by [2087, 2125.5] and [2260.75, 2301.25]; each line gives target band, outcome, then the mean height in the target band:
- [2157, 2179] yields -1.1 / 12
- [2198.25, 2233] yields -2.0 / 12.3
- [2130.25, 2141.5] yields 0.6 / 10.7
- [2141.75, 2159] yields 0.4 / 11.2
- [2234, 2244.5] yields -1.0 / 12.8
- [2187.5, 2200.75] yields -0.9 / 12.4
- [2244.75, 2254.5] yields -0.6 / 12.5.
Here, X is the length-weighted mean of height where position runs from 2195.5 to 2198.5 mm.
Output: 12.4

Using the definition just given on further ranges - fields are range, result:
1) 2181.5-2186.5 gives 12.3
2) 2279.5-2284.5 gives 12.1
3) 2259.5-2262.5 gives 12.1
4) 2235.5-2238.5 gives 13.2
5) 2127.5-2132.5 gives 10.7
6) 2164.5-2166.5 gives 11.4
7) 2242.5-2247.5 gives 12.4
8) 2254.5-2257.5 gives 11.8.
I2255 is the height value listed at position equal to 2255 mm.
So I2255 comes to 11.5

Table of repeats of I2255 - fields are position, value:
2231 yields 12.3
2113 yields 10.9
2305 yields 12.5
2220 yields 11.6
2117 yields 11.6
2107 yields 11.3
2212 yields 12.3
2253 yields 12.4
